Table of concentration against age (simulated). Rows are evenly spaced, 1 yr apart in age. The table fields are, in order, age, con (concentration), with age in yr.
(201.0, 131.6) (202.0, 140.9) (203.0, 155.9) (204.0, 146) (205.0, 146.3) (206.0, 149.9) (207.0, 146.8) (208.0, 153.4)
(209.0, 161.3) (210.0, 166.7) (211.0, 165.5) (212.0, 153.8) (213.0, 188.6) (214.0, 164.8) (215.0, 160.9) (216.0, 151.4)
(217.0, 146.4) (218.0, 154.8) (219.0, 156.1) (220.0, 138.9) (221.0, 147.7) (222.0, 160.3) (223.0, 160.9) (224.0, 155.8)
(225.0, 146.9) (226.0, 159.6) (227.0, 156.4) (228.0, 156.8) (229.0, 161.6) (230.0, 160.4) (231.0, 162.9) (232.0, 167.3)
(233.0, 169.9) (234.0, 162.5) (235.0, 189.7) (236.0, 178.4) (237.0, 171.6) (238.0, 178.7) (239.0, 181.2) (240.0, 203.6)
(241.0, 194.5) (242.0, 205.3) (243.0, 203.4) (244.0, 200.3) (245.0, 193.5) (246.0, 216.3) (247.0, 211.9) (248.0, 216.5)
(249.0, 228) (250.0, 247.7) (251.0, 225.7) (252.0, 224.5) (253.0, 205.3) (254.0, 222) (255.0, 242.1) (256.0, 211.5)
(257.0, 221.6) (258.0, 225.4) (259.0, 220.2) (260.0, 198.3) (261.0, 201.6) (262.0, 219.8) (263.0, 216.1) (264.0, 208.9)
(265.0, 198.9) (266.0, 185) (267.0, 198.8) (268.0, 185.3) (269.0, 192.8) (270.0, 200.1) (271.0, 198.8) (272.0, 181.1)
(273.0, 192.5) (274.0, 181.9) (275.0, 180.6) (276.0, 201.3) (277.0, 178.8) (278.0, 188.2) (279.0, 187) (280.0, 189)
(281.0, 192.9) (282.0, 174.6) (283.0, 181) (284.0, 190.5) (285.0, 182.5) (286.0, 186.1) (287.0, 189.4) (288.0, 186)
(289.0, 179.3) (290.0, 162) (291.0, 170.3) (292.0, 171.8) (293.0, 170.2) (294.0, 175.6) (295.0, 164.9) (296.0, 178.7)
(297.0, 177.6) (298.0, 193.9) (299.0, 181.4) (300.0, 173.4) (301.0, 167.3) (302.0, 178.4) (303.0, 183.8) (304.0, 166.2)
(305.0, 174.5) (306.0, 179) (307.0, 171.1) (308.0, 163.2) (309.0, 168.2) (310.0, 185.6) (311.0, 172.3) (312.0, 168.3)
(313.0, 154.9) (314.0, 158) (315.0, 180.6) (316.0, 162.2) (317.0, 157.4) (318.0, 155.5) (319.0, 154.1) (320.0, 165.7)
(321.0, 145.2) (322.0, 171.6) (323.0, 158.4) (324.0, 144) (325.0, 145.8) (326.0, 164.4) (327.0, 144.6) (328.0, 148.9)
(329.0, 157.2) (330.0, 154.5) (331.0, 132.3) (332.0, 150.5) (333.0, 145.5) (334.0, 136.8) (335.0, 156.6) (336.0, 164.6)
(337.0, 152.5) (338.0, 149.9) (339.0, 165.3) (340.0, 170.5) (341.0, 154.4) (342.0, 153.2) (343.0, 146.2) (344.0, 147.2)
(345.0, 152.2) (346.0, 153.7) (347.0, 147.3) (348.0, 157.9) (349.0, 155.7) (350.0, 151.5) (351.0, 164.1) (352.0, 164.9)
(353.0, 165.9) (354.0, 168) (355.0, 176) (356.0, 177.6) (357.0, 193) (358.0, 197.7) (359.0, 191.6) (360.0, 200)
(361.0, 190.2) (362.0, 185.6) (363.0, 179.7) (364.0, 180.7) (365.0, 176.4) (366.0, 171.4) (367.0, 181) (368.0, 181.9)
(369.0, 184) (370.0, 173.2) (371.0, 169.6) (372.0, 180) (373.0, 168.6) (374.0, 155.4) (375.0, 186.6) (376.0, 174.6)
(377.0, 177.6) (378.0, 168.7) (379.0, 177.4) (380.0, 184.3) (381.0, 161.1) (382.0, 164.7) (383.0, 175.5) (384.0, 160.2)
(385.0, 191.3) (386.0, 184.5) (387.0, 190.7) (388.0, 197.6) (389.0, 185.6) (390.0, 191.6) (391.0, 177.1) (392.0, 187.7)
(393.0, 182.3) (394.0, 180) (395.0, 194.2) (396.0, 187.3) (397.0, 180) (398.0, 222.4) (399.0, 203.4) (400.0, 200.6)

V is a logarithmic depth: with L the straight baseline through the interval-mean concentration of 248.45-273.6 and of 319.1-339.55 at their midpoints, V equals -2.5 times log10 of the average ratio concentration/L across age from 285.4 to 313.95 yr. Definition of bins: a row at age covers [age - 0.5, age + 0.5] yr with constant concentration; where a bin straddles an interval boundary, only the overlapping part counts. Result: 0.02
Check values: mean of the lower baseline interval 210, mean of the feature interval 175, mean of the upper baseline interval 153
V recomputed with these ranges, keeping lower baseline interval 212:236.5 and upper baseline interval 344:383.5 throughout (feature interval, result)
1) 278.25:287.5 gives -0.12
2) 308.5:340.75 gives 0.08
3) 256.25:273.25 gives -0.23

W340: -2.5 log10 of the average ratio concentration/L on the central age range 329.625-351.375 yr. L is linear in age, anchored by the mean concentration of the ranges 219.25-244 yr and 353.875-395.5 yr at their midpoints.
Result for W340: 0.17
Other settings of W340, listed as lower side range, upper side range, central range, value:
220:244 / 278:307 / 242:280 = -0.18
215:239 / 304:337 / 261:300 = -0.17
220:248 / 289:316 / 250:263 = -0.24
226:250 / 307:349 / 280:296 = -0.06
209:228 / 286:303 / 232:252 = -0.21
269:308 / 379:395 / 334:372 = 0.08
